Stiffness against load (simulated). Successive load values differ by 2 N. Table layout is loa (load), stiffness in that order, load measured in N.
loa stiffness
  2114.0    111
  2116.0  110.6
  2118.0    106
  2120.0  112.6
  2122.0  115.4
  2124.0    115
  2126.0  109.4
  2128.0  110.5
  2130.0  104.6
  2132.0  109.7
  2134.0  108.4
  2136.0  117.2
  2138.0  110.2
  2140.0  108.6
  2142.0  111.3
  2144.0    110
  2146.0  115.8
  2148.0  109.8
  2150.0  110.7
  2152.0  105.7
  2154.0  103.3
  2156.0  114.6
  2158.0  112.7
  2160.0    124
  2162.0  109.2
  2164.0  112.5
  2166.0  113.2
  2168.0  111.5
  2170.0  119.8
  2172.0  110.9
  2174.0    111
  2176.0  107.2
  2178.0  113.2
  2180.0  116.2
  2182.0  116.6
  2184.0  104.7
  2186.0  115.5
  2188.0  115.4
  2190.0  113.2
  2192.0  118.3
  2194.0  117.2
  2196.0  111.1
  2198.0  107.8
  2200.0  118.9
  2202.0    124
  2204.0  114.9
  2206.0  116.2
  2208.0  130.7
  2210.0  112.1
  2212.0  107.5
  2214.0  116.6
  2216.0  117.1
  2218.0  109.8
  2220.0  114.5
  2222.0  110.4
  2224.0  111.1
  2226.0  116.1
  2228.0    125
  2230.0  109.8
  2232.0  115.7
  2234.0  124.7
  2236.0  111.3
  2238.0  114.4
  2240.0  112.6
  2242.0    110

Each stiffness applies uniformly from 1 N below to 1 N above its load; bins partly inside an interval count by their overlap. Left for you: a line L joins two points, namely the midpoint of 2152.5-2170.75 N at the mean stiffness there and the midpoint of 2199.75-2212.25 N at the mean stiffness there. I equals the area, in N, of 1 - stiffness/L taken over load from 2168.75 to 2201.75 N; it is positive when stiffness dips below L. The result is 0.6 N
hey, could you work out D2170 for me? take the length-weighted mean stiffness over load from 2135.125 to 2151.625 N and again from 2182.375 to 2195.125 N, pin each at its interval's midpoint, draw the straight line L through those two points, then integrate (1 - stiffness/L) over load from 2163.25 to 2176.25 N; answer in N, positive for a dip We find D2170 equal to 0.0 N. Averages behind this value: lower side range 111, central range 113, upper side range 114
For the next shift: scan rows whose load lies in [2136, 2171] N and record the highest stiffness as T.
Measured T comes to 124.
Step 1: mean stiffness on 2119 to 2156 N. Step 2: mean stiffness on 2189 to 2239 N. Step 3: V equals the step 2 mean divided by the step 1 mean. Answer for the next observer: 1.0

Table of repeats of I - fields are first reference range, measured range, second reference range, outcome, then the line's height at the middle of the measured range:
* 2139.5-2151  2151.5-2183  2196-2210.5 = 0.2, 114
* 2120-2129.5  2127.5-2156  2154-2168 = 0.7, 113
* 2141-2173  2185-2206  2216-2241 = -0.4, 114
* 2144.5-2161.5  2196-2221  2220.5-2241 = -0.3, 114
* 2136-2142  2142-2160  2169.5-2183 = 0.1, 112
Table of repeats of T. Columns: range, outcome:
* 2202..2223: 130.7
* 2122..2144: 117.2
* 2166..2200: 119.8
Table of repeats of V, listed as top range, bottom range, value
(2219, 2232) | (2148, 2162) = 1.03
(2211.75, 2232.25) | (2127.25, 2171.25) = 1.02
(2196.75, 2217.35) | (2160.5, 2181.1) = 1.03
